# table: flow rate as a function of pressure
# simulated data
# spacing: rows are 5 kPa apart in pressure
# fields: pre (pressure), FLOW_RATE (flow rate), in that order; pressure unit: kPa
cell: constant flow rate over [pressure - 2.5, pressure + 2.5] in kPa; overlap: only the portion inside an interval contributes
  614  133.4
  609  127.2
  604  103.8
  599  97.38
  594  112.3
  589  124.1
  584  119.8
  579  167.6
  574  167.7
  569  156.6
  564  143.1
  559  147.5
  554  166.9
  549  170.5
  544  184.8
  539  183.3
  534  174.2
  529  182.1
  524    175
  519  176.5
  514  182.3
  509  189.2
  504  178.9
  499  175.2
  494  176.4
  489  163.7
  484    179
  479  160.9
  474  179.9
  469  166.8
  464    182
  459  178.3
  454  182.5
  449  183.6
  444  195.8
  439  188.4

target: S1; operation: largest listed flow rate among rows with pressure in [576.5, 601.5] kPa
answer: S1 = 167.6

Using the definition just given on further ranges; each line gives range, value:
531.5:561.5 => 184.8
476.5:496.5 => 179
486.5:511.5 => 189.2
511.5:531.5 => 182.3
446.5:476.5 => 183.6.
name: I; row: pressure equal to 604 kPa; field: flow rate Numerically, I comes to 103.8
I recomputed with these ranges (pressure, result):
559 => 147.5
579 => 167.6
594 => 112.3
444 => 195.8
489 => 163.7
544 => 184.8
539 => 183.3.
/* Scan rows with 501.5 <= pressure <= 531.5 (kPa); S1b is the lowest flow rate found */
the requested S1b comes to 175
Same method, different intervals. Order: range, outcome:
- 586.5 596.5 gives 112.3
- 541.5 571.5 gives 143.1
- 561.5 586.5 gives 119.8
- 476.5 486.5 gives 160.9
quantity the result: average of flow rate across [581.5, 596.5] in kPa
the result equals 119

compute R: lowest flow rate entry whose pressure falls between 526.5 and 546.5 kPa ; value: 174.2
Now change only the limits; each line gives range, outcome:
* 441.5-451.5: 183.6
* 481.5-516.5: 163.7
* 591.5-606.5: 97.38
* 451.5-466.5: 178.3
